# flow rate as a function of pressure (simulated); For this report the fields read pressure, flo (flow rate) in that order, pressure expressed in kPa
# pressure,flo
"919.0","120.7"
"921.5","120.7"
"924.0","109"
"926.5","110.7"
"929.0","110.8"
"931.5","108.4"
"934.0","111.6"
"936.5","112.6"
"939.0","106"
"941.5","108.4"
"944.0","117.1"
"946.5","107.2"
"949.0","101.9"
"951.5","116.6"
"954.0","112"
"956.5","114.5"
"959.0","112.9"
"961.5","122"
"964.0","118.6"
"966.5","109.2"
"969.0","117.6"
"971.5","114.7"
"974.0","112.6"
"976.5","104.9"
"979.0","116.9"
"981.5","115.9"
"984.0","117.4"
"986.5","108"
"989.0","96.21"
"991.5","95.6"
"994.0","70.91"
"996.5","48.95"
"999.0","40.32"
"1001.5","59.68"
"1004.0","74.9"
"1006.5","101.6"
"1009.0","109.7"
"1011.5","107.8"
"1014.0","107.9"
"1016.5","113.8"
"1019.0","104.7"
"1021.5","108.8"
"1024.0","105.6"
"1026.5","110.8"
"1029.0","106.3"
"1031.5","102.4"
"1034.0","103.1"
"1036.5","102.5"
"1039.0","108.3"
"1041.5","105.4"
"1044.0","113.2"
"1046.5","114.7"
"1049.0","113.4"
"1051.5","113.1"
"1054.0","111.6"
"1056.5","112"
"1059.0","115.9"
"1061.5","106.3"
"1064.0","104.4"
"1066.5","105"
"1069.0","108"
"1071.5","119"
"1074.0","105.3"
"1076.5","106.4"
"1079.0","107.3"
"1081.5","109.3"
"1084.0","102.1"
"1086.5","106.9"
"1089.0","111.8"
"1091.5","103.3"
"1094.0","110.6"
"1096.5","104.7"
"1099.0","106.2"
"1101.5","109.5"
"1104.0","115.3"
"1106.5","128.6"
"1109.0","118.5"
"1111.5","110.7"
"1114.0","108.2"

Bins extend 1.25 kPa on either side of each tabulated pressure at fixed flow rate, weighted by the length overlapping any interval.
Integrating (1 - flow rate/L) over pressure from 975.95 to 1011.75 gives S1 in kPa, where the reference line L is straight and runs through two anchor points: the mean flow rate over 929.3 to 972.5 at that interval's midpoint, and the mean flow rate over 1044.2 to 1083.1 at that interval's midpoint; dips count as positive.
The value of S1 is 6.7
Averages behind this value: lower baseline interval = 112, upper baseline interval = 110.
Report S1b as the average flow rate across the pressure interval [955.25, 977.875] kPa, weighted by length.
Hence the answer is 114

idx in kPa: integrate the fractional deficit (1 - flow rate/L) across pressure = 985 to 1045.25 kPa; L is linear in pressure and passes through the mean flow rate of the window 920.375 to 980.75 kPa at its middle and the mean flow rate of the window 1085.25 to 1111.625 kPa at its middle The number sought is 8.5 kPa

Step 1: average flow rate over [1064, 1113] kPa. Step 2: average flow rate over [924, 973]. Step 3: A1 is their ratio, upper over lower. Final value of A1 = 0.98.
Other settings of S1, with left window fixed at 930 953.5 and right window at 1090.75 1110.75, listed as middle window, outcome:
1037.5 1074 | 0.4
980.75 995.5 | 1.5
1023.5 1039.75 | 0.8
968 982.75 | -0.4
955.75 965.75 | -0.6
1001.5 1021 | 1.9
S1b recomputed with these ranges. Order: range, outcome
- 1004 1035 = 106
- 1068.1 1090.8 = 108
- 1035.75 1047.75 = 109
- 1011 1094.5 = 108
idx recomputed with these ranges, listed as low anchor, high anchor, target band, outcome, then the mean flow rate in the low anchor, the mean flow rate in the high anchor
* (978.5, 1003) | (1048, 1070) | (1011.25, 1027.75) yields -2.2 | 85.9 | 110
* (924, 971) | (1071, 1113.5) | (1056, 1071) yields 0.2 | 112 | 110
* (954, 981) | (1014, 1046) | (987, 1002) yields 5.4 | 114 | 107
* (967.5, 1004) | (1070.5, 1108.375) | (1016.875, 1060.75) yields -3.0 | 93.7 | 110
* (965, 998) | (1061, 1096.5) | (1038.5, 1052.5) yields -0.8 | 102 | 107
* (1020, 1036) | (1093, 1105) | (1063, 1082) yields 0.0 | 106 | 109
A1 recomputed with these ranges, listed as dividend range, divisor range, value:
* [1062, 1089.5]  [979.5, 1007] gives 1.27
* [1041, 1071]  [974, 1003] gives 1.24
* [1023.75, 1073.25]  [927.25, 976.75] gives 0.97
